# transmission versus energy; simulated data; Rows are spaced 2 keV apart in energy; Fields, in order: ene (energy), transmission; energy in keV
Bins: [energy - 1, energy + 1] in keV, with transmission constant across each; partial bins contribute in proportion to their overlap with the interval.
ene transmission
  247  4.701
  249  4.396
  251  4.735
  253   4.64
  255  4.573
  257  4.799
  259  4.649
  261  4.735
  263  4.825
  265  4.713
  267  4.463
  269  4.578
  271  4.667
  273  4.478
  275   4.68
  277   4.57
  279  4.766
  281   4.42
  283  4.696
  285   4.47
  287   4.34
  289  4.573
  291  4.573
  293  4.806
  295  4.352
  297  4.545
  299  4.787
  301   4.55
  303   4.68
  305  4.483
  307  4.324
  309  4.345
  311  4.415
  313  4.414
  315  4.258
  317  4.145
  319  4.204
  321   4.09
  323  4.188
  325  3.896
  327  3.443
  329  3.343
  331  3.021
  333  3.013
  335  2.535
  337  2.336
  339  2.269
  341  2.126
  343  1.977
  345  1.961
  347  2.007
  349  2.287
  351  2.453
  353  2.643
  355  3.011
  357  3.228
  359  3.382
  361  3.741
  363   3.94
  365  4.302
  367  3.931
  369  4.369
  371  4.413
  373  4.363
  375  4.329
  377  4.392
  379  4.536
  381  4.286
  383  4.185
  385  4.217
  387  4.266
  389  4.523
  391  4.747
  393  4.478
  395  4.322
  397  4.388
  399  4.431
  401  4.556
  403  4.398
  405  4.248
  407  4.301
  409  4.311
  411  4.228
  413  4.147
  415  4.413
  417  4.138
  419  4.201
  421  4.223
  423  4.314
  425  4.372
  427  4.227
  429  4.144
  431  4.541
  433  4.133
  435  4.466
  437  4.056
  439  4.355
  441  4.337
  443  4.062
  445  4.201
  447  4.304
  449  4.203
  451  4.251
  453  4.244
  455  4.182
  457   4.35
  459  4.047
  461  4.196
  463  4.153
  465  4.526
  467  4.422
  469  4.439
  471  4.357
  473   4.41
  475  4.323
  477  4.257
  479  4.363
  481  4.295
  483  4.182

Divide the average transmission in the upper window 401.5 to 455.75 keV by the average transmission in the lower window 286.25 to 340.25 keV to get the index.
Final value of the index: 1.07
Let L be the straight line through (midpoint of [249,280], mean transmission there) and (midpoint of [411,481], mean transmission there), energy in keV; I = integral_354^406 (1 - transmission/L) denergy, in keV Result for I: 2.56 keV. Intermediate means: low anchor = 4.65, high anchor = 4.27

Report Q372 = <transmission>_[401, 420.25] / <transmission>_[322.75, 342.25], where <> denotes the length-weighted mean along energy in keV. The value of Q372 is 1.45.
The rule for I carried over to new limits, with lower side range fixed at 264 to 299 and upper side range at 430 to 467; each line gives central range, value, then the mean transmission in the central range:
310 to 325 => 1.0 keV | 4.22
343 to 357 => 6.4 keV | 2.42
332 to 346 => 6.7 keV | 2.32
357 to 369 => 1.6 keV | 3.85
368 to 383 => 0.1 keV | 4.37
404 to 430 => 0.4 keV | 4.25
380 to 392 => 0.0 keV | 4.37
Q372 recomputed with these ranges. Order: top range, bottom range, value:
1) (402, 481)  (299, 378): 1.20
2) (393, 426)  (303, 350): 1.28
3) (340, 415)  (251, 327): 0.85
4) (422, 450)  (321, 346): 1.47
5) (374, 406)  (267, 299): 0.96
